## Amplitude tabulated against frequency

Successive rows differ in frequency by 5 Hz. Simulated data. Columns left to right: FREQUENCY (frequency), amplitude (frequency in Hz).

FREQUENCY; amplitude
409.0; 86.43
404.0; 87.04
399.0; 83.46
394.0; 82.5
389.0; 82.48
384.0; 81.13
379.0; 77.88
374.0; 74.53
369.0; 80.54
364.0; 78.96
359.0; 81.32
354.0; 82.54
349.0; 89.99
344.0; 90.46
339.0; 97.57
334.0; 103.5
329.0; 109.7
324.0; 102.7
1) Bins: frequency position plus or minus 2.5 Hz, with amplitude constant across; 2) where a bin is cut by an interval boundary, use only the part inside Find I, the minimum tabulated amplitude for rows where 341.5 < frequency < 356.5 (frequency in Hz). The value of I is 82.54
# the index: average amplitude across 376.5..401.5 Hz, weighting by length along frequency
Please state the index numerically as 81.5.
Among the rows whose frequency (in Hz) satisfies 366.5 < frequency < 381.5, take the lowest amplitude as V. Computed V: 74.53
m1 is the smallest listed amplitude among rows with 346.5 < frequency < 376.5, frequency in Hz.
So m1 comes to 74.53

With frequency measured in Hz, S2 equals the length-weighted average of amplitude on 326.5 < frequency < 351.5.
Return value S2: 98.2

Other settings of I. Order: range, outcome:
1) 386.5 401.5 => 82.48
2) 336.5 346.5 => 90.46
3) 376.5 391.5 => 77.88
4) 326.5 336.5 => 103.5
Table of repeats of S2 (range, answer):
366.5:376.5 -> 77.5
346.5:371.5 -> 82.7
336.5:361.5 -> 88.4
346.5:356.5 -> 86.3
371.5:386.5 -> 77.8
